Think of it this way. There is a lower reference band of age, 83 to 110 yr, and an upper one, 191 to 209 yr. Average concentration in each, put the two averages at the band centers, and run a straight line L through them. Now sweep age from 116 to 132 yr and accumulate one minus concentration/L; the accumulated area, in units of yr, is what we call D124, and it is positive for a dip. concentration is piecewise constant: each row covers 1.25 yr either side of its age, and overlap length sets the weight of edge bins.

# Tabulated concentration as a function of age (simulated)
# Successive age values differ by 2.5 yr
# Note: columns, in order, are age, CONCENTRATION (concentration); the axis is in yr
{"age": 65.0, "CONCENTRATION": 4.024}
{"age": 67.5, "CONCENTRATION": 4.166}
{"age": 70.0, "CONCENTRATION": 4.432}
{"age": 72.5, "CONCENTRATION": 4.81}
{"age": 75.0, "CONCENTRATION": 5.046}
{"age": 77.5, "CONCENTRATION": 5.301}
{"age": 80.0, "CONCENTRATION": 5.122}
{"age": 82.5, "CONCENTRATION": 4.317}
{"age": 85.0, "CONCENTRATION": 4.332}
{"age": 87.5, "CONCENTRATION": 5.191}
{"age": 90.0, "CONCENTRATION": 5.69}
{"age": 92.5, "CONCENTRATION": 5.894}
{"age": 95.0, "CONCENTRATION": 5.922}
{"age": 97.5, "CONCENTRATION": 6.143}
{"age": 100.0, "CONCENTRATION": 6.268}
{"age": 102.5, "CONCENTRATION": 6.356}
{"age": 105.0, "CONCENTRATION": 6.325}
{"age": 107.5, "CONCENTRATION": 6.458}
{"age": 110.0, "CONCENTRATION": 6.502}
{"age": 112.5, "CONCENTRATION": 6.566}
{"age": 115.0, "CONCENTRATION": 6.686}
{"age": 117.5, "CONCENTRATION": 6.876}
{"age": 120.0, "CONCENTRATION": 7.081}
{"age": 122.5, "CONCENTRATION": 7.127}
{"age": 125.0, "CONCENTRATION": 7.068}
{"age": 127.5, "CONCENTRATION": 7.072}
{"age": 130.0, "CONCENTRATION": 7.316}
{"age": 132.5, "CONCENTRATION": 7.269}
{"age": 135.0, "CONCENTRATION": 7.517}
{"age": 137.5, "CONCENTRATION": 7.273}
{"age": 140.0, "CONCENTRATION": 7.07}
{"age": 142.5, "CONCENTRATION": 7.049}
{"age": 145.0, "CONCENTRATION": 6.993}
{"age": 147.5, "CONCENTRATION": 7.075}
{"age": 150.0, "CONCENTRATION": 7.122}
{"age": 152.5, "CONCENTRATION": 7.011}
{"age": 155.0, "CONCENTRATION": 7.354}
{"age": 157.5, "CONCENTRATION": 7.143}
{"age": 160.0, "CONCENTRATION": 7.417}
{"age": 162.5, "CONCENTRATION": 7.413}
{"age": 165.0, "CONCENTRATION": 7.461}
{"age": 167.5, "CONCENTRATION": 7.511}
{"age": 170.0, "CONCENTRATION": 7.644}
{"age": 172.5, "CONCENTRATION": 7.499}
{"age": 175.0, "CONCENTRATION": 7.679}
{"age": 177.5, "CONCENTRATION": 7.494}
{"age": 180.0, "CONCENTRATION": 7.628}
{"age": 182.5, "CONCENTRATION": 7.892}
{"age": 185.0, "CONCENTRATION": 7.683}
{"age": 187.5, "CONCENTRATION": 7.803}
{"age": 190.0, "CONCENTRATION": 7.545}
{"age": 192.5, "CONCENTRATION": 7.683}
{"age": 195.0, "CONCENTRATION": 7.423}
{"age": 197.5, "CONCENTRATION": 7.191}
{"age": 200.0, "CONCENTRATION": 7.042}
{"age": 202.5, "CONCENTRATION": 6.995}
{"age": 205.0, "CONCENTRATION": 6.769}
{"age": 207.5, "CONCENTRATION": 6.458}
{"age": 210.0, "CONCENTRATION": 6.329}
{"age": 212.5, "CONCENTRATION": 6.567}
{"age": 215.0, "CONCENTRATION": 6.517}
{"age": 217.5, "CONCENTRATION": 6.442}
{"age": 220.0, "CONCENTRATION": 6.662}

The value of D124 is -2.4 yr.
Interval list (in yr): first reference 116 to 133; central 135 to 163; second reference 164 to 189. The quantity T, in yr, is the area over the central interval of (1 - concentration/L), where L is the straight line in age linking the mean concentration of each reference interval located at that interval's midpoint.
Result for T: 0.6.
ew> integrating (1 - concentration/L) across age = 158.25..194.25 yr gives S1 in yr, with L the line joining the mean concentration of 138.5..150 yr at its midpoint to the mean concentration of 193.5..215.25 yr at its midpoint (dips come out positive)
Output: -3.4 yr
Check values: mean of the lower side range 7.06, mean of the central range 7.59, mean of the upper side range 6.83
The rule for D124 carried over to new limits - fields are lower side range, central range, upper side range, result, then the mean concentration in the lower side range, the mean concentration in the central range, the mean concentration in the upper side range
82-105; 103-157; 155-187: -3.8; 5.65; 6.98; 7.54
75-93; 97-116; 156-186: -2.3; 5.08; 6.42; 7.54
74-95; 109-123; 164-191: -1.9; 5.16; 6.79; 7.62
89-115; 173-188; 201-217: -2.7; 6.24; 7.68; 6.6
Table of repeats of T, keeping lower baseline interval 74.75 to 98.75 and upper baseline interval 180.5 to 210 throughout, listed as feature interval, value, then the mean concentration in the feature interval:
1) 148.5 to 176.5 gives -2.9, 7.38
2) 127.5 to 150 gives -3.4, 7.18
